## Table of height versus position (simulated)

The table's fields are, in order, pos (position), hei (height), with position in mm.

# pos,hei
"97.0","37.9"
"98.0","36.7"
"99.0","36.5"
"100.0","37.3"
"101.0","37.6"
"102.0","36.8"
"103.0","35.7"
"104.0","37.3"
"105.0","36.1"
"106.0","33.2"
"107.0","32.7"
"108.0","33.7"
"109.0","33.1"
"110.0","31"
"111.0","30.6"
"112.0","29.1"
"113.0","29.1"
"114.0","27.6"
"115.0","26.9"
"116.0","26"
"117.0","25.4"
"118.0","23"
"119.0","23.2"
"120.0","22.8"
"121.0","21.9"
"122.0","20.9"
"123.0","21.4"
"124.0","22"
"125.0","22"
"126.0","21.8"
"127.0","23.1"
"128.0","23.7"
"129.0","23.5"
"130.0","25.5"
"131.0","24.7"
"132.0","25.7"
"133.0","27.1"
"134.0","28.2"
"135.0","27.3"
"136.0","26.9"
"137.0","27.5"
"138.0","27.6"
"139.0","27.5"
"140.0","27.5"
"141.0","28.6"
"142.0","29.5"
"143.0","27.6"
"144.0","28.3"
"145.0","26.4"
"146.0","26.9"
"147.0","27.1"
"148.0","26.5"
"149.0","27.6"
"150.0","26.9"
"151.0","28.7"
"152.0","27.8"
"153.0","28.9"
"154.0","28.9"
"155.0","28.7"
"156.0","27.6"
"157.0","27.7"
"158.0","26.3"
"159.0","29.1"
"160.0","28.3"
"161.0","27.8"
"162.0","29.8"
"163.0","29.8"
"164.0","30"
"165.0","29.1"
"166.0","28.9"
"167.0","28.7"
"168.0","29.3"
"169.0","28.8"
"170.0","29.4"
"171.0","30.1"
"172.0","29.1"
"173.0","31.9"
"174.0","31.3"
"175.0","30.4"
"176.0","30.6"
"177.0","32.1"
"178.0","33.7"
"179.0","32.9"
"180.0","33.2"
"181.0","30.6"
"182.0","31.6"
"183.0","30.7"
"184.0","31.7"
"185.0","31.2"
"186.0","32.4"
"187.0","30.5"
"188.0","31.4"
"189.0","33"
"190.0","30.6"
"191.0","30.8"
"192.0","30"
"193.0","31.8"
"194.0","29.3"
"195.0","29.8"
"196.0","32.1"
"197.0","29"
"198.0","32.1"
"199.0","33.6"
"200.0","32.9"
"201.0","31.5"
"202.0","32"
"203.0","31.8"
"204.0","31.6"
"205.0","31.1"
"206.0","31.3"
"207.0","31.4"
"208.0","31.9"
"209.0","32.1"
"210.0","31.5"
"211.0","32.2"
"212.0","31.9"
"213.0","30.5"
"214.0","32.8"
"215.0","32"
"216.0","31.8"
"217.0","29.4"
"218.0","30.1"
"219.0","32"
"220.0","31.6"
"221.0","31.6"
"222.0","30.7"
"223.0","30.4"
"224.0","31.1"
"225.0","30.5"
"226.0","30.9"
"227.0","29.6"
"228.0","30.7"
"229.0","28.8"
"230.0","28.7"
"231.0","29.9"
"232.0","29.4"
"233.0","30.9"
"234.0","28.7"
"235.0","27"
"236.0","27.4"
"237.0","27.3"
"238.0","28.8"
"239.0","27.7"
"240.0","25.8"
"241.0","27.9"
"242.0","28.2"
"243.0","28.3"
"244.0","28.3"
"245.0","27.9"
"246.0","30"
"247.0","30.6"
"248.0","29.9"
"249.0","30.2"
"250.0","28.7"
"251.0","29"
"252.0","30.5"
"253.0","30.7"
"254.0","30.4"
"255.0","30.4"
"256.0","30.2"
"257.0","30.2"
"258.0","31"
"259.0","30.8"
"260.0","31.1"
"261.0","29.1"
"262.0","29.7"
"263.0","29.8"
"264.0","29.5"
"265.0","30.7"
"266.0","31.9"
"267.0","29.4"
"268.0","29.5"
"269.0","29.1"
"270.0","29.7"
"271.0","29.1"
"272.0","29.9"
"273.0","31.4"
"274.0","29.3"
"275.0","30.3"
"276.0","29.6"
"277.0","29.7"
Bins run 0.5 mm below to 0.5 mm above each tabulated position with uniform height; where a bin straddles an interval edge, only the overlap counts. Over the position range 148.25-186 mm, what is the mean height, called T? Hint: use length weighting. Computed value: 29.7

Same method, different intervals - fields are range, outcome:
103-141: 27.1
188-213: 31.4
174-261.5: 30.6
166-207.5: 31.1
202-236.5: 30.7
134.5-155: 27.7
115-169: 26.6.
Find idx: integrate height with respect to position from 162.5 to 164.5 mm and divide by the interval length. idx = 29.9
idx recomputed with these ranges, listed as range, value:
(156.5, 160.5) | 27.9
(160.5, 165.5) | 29.3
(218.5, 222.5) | 31.5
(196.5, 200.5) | 31.9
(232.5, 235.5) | 28.9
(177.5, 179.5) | 33.3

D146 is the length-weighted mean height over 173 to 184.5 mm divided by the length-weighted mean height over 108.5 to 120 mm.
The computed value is 1.2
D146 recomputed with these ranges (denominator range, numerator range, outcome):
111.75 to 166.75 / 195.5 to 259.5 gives 1.14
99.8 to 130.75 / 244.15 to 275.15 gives 1.07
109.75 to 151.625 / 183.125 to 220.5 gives 1.21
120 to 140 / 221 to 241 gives 1.18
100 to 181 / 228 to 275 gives 1.03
